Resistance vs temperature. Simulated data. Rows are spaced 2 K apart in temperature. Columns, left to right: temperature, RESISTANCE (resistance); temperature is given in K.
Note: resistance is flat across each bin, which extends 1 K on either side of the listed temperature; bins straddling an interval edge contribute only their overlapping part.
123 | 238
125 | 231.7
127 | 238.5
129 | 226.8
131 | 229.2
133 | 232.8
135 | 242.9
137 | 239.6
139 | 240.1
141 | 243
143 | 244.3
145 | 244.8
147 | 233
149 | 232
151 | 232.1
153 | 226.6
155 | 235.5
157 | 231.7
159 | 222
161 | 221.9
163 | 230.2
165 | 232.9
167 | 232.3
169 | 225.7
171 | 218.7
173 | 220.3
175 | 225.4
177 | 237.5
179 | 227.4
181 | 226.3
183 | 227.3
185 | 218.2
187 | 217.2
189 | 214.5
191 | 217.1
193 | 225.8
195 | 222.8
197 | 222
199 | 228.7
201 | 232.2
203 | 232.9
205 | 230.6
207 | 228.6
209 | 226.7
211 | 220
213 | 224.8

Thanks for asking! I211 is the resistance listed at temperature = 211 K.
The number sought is 220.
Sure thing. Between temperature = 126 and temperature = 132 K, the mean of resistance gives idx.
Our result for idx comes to 232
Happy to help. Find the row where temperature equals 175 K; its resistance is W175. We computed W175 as 225.4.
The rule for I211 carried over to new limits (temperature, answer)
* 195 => 222.8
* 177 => 237.5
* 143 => 244.3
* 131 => 229.2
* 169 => 225.7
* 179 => 227.4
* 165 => 232.9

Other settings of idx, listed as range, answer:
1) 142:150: 239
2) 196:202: 228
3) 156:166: 228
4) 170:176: 221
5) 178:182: 227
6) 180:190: 221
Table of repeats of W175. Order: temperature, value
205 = 230.6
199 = 228.7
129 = 226.8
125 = 231.7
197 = 222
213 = 224.8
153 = 226.6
